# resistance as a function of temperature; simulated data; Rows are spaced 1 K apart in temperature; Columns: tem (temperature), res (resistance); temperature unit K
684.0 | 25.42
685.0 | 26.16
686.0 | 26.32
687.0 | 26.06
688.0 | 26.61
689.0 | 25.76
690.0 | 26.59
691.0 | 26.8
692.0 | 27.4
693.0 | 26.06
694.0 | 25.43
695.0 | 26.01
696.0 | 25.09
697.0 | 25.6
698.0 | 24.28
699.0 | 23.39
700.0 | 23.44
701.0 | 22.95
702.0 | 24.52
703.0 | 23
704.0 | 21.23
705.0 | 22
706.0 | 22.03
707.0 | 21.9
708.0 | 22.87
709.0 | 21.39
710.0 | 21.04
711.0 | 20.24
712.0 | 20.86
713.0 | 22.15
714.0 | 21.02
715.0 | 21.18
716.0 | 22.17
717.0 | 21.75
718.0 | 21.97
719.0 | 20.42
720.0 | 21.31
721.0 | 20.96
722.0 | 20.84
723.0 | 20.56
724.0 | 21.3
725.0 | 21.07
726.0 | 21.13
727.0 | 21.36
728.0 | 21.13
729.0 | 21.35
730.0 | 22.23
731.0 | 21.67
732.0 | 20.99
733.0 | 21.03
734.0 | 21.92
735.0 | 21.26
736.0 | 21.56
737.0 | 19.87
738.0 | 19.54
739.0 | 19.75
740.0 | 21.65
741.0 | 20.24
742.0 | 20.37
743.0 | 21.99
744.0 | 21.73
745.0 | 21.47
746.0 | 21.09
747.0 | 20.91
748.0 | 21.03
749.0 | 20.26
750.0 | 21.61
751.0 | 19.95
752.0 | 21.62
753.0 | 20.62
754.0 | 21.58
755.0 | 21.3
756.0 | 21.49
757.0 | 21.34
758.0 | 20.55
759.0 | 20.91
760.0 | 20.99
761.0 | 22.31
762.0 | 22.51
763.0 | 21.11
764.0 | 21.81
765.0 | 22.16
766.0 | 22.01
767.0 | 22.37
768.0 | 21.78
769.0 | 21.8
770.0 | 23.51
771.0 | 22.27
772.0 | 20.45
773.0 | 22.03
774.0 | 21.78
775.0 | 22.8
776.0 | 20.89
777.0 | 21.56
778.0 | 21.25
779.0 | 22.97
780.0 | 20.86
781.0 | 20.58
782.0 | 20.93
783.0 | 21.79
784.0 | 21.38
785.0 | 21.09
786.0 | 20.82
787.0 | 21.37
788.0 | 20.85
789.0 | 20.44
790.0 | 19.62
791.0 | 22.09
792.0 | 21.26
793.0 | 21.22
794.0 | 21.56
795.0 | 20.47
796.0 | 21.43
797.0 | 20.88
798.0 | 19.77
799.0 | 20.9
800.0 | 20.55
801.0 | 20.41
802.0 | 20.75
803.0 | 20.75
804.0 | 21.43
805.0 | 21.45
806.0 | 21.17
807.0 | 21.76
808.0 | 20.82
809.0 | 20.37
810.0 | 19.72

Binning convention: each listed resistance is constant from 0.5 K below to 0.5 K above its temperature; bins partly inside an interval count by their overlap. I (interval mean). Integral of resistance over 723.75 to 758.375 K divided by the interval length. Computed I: 21.1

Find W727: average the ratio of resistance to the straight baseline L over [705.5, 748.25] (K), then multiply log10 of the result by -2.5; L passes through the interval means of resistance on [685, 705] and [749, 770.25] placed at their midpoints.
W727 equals 0.10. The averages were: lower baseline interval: 25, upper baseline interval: 21.5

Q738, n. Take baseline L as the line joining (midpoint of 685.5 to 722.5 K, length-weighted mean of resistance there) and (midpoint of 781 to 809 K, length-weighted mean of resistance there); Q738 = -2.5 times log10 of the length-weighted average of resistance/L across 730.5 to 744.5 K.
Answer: 0.07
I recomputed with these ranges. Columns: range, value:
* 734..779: 21.4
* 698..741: 21.5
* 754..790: 21.5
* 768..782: 21.7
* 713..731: 21.3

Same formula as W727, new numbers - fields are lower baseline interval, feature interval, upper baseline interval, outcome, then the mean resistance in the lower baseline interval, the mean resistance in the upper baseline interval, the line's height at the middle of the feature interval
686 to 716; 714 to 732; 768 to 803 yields 0.09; 23.7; 21.2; 23.1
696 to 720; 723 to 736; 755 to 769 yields 0.03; 22.3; 21.6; 22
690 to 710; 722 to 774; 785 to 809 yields 0.06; 24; 20.9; 22.5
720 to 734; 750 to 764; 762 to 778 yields 0.02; 21.2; 21.9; 21.7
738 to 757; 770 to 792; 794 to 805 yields -0.03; 21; 20.8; 20.9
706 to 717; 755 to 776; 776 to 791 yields -0.03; 21.5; 21.1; 21.2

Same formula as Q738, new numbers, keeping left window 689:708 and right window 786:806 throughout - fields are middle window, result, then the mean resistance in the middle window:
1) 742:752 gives 0.08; 21.1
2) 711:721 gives 0.11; 21.3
